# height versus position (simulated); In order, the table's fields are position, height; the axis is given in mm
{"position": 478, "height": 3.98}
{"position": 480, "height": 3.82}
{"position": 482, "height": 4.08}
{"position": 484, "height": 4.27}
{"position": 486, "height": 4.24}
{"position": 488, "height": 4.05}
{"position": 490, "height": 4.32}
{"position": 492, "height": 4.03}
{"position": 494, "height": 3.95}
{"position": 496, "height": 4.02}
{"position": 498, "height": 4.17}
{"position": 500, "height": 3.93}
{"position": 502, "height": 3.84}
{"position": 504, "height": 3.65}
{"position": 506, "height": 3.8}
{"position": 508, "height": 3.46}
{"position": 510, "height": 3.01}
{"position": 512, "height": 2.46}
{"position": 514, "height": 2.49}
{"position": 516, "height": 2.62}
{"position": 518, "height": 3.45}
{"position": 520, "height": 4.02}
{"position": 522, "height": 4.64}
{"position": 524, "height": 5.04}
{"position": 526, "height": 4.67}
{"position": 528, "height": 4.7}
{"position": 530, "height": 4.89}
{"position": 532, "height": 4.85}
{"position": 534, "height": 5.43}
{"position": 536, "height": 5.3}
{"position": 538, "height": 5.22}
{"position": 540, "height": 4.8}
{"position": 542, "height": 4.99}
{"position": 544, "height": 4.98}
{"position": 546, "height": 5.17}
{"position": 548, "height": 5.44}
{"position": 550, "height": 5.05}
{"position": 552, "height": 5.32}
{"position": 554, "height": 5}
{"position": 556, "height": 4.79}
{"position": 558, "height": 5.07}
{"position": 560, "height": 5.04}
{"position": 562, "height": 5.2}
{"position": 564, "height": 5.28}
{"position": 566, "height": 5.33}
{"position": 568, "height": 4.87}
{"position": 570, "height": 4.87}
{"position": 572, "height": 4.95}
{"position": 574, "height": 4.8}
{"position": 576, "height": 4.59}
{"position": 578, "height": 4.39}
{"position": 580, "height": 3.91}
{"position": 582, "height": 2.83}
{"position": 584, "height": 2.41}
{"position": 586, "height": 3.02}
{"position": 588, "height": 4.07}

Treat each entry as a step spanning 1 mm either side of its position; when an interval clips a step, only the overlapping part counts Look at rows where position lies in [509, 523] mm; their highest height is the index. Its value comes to 4.64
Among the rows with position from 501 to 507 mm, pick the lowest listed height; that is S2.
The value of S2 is 3.65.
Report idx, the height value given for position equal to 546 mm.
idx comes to 5.17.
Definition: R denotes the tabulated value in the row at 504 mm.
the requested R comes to 3.65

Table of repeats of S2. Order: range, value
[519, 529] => 4.02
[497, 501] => 3.93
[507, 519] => 2.46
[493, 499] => 3.95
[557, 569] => 4.87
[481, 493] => 4.03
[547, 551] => 5.05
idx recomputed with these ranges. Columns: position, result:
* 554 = 5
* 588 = 4.07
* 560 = 5.04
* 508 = 3.46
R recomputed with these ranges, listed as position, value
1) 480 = 3.82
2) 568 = 4.87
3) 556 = 4.79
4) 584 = 2.41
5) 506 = 3.8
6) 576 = 4.59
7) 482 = 4.08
